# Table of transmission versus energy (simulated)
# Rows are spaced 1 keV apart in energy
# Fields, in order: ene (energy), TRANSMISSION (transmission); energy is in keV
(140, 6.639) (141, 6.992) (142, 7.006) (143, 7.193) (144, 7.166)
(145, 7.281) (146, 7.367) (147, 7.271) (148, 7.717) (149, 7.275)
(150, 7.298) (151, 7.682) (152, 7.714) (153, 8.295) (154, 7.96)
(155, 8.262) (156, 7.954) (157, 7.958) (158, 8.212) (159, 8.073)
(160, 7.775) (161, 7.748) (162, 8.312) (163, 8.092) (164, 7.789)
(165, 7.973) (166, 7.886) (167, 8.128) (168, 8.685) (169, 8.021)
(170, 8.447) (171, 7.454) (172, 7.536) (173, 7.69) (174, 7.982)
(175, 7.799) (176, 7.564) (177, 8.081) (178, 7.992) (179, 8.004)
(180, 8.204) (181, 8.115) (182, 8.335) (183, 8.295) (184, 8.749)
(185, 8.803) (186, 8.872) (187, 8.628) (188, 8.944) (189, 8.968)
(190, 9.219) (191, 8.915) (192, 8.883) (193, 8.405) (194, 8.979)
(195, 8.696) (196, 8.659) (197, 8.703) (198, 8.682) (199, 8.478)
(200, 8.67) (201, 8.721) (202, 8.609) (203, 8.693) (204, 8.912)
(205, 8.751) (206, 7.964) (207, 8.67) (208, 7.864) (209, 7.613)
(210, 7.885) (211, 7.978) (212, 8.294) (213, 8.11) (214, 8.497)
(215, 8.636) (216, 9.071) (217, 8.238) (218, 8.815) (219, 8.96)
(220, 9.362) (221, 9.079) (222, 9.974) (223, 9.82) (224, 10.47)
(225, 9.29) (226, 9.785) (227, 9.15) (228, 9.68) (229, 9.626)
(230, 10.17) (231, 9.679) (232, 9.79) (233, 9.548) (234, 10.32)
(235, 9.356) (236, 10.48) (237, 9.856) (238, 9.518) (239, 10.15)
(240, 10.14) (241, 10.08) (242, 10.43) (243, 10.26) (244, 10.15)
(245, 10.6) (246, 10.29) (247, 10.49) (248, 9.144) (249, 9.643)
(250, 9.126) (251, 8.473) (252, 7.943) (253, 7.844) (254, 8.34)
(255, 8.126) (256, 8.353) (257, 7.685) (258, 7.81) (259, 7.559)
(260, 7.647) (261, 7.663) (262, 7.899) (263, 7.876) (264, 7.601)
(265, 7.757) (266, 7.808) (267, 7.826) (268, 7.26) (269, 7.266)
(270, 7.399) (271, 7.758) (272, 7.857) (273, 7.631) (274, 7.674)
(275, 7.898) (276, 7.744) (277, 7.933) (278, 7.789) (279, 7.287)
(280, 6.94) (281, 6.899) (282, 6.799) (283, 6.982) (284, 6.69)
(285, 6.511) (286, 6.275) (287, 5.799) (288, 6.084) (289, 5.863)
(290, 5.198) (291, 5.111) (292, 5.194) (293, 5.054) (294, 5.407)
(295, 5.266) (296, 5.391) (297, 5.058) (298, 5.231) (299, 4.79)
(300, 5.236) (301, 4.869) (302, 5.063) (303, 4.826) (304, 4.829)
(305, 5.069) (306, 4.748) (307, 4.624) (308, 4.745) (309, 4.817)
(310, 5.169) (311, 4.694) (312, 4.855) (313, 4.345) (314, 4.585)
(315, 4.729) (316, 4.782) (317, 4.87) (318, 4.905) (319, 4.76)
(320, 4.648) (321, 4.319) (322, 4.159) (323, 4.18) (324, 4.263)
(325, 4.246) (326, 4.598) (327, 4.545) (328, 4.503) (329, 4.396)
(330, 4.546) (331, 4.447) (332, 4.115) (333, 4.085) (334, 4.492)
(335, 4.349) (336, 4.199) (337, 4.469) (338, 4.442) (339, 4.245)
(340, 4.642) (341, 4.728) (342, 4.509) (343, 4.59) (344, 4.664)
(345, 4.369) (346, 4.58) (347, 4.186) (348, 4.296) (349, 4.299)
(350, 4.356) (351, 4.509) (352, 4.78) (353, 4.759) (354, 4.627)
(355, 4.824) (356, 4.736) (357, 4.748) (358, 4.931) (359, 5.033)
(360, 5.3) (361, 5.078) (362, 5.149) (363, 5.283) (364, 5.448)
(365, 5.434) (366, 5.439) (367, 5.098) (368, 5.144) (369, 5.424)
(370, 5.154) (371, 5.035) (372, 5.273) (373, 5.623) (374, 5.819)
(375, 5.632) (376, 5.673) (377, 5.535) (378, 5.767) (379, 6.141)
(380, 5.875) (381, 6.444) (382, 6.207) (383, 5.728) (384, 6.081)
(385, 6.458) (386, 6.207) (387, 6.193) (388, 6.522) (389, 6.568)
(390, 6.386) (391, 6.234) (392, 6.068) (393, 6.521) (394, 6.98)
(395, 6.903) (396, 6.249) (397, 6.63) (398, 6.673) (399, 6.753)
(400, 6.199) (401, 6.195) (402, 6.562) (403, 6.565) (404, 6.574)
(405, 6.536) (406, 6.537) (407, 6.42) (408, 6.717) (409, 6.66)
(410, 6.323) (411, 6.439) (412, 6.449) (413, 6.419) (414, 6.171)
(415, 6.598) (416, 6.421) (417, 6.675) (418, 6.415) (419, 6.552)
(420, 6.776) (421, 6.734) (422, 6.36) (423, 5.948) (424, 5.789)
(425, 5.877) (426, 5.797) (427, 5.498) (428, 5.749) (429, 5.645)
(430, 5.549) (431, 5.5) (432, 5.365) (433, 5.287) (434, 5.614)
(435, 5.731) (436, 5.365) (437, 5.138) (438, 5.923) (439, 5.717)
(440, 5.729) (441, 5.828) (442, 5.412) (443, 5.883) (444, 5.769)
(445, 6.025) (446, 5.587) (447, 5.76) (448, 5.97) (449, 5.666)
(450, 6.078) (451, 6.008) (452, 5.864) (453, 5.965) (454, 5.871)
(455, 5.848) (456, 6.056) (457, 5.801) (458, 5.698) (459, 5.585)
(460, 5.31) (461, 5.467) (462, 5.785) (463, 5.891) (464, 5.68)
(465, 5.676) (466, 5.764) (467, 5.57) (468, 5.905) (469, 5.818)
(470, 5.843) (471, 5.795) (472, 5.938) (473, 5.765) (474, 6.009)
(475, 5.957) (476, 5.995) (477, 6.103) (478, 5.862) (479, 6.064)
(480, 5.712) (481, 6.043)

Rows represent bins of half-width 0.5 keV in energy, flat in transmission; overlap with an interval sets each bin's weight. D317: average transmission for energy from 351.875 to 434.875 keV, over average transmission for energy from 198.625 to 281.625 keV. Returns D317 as 0.68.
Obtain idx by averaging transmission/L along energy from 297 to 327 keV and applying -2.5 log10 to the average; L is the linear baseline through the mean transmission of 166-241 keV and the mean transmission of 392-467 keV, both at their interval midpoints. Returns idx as 0.499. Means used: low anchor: 8.8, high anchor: 6.04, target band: 4.73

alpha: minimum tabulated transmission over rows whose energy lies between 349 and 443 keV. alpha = 4.299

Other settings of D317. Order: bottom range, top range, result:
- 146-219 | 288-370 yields 0.58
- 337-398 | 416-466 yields 1.08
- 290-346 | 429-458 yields 1.22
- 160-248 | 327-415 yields 0.62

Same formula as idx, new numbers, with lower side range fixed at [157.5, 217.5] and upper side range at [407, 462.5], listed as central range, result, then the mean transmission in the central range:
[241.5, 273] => -0.10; 8.43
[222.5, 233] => -0.22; 9.74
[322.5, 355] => 0.47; 4.44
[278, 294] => 0.19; 6.21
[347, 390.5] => 0.21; 5.4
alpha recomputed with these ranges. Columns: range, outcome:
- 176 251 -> 7.564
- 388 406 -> 6.068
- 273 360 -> 4.085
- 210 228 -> 7.885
